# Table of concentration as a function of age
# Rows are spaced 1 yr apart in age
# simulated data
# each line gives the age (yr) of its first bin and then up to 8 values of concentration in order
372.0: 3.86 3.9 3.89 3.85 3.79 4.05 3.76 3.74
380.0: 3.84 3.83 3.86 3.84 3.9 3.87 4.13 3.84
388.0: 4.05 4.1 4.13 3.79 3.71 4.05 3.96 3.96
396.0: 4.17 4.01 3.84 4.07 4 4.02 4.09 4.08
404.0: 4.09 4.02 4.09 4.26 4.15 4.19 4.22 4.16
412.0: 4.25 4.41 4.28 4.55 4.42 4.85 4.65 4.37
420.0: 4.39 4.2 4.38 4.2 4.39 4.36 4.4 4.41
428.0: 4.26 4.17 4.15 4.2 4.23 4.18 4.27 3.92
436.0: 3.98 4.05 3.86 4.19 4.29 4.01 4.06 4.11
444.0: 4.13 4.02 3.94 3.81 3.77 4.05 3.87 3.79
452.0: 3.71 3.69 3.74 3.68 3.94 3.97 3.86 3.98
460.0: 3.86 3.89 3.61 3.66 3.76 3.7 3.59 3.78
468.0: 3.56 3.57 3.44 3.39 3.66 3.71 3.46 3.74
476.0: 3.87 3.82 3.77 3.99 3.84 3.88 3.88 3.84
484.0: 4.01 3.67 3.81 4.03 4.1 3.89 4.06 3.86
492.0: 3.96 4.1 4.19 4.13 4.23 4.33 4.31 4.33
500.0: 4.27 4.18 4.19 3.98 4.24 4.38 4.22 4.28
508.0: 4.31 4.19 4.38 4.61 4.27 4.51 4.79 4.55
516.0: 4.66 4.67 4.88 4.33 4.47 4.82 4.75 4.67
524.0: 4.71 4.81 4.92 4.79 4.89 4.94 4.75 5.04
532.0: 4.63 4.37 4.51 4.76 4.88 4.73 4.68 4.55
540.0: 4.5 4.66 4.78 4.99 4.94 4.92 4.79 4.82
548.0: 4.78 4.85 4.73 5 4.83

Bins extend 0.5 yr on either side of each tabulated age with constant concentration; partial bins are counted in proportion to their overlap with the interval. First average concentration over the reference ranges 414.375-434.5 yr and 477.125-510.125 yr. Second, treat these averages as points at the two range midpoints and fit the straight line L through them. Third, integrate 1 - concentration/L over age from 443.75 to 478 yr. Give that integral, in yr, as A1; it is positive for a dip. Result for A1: 3.63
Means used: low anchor 4.35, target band 3.76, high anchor 4.08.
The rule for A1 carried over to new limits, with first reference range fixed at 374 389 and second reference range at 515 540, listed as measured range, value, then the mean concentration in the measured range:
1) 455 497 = 5.57 yr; 3.83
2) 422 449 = 0.38 yr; 4.13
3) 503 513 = 0.63 yr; 4.31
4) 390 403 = -0.03 yr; 3.98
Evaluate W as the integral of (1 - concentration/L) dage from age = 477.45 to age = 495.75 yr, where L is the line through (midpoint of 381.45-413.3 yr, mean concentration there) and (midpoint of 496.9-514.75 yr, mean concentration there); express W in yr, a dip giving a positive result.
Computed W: 1.4 yr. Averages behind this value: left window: 4.04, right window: 4.32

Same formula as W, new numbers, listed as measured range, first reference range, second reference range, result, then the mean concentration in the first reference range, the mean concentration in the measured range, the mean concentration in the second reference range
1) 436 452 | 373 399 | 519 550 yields 1.0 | 3.92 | 3.99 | 4.75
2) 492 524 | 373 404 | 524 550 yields 1.5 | 3.94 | 4.39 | 4.77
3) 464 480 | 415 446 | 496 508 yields 2.1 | 4.24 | 3.68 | 4.25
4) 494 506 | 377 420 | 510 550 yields 0.9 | 4.09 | 4.23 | 4.71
